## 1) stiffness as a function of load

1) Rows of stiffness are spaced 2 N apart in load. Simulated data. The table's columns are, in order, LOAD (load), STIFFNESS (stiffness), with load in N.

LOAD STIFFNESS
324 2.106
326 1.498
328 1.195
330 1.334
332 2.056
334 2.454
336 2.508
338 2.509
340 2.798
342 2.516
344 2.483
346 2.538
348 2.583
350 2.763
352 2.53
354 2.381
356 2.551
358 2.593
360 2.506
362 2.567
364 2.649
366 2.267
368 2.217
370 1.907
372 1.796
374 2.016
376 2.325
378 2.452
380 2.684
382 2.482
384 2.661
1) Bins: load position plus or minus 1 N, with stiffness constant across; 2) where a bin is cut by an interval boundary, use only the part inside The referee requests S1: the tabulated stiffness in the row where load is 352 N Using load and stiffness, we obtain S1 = 2.53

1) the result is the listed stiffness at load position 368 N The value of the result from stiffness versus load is 2.217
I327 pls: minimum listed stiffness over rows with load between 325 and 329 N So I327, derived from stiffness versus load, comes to 1.195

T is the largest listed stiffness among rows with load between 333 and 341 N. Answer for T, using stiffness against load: 2.798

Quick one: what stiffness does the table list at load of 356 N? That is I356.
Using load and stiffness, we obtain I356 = 2.551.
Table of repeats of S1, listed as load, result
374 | 2.016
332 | 2.056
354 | 2.381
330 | 1.334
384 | 2.661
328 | 1.195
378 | 2.452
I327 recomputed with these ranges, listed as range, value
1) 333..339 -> 2.454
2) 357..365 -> 2.506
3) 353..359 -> 2.381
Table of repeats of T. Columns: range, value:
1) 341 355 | 2.763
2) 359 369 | 2.649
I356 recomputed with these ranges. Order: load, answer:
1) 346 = 2.538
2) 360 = 2.506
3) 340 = 2.798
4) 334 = 2.454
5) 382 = 2.482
